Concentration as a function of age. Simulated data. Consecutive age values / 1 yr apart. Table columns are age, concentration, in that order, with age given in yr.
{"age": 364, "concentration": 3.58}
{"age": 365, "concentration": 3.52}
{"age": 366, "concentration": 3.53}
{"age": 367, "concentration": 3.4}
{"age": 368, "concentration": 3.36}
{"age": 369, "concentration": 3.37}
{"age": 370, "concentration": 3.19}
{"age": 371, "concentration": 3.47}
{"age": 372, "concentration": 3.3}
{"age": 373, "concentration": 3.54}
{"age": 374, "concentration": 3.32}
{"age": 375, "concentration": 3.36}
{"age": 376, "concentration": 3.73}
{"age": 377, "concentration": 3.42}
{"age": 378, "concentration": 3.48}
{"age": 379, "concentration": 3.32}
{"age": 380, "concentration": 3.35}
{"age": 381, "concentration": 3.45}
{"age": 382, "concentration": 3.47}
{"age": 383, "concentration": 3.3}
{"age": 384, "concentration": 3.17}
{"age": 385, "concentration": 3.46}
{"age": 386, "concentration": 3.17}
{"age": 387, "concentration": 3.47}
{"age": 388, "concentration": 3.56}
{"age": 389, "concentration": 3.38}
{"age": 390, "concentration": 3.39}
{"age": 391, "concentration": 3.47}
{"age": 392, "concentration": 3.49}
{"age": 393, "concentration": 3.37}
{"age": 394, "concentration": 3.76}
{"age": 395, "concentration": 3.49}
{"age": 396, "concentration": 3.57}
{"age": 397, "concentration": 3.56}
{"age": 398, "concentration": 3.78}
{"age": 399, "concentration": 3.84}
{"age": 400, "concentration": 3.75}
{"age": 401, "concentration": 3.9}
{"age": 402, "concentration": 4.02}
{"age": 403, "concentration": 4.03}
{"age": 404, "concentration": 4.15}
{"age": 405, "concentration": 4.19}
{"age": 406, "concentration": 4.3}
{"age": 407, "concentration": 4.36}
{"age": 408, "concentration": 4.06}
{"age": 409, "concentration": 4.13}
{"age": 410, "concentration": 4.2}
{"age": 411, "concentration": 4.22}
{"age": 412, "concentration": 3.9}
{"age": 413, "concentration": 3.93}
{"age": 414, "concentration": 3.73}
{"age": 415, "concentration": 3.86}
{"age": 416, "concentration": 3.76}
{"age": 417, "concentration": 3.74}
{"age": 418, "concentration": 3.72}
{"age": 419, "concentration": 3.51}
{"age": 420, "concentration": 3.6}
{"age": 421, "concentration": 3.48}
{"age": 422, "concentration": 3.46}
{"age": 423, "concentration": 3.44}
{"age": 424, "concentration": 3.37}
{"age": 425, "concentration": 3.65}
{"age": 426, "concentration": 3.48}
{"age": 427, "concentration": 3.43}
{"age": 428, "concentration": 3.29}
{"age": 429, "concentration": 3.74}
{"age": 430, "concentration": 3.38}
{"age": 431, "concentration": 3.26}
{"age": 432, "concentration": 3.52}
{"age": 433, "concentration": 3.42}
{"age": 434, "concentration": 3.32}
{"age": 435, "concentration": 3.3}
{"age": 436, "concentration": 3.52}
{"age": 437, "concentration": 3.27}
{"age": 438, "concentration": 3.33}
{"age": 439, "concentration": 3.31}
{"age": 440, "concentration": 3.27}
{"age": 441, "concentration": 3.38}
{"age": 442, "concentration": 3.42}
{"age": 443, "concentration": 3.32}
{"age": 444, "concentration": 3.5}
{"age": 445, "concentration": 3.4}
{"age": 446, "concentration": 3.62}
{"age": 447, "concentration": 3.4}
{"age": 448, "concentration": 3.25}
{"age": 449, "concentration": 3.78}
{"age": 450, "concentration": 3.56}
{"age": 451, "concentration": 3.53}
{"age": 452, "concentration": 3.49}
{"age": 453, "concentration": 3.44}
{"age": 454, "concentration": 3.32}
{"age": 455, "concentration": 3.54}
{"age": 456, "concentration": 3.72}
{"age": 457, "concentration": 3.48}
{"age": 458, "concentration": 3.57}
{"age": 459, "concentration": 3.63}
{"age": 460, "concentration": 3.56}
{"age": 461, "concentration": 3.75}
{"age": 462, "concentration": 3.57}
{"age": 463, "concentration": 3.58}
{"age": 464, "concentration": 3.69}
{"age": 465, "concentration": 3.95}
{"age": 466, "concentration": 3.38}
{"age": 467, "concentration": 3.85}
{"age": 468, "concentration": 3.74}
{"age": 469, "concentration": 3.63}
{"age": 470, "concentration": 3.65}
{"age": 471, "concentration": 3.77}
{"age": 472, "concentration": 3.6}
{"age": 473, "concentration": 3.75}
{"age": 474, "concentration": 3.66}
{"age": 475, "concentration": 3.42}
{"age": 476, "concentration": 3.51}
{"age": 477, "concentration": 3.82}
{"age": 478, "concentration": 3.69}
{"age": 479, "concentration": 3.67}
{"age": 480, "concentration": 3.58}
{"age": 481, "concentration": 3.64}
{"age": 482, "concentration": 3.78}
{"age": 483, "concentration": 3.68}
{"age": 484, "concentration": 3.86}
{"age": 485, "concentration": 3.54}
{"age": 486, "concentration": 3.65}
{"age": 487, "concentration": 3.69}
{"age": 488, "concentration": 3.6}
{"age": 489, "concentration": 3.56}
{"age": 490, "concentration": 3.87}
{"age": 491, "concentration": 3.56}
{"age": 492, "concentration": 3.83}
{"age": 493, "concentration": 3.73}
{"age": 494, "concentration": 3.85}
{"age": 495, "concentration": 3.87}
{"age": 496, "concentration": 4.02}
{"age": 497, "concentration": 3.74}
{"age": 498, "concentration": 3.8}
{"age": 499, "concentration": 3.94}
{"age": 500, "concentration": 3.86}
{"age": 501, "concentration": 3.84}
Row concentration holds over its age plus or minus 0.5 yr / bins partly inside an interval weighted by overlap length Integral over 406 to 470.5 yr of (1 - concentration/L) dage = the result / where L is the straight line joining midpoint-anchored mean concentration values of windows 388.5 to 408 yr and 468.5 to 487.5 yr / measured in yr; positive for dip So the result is 2.3 yr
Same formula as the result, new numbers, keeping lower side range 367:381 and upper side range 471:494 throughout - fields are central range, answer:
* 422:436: 0.4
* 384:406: -1.3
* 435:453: 0.7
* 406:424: -1.7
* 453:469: 0.0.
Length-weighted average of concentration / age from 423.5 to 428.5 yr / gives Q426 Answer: 3.44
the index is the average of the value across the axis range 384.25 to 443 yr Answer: 3.63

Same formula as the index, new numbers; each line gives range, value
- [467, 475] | 3.68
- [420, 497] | 3.57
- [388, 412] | 3.84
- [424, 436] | 3.44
